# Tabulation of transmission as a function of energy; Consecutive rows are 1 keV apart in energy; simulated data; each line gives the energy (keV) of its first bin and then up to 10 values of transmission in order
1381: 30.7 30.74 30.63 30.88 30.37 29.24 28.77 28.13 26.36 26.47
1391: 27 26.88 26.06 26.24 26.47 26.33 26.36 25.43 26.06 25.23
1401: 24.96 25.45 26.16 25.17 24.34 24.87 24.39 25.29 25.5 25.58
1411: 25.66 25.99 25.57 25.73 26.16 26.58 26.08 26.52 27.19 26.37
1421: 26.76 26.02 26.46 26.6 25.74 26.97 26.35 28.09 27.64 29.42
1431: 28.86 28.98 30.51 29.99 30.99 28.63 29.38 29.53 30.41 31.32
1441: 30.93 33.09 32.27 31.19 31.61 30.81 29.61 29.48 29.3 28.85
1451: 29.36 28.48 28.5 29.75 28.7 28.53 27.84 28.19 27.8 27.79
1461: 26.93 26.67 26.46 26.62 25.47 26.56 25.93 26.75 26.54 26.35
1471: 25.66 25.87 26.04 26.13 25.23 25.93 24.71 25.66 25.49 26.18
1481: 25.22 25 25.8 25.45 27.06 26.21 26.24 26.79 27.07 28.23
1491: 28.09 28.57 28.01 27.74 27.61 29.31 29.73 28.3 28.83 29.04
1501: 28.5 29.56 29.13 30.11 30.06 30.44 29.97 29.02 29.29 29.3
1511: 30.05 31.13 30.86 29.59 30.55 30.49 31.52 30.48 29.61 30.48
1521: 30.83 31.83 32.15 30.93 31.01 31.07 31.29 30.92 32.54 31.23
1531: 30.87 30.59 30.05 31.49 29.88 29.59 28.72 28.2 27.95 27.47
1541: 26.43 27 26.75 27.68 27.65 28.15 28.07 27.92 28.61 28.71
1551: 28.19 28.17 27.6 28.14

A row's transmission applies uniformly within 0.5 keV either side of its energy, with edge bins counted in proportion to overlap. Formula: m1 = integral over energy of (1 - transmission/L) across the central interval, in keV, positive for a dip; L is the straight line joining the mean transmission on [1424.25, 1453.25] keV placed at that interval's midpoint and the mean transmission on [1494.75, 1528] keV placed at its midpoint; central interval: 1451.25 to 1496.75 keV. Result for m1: 4.4 keV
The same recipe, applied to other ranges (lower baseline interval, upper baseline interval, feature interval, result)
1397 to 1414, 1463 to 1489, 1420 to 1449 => -4.0 keV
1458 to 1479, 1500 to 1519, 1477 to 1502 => 0.8 keV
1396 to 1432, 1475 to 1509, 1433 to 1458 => -2.9 keV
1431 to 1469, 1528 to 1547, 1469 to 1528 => 1.1 keV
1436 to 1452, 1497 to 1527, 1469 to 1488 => 2.8 keV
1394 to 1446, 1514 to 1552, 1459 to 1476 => 1.2 keV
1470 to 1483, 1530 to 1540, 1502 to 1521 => -1.4 keV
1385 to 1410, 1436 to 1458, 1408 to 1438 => 0.9 keV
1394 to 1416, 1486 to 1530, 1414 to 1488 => -0.8 keV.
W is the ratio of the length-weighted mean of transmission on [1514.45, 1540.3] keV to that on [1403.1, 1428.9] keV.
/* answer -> 1.2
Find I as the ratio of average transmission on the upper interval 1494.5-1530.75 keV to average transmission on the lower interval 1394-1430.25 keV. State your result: 1.2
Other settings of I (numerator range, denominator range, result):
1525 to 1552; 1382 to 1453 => 1.05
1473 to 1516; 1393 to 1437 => 1.05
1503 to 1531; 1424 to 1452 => 1.04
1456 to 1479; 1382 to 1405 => 0.98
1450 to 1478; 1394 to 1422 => 1.05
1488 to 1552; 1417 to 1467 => 1.03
